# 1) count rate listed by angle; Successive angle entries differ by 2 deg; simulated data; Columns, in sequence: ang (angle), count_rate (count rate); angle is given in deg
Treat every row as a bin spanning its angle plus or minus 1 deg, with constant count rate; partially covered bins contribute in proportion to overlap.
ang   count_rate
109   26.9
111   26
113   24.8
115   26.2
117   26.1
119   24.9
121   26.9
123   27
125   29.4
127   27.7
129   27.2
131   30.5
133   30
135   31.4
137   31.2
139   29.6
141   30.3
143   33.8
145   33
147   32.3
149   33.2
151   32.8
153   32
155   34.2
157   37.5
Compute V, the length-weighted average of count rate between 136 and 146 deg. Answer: 31.6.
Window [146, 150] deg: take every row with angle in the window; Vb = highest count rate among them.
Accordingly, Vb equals 33.2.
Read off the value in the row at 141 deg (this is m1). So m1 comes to 30.3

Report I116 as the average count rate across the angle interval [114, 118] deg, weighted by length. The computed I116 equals 26.1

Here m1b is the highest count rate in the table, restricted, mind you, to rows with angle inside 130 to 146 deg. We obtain 33.8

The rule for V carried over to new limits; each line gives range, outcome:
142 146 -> 33.4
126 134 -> 28.9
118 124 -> 26.3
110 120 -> 25.6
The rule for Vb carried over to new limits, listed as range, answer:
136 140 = 31.2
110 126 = 29.4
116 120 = 26.1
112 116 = 26.2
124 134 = 30.5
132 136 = 31.4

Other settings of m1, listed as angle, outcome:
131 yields 30.5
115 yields 26.2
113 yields 24.8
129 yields 27.2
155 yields 34.2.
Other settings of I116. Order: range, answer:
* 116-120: 25.5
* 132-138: 30.9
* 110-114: 25.4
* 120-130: 27.6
